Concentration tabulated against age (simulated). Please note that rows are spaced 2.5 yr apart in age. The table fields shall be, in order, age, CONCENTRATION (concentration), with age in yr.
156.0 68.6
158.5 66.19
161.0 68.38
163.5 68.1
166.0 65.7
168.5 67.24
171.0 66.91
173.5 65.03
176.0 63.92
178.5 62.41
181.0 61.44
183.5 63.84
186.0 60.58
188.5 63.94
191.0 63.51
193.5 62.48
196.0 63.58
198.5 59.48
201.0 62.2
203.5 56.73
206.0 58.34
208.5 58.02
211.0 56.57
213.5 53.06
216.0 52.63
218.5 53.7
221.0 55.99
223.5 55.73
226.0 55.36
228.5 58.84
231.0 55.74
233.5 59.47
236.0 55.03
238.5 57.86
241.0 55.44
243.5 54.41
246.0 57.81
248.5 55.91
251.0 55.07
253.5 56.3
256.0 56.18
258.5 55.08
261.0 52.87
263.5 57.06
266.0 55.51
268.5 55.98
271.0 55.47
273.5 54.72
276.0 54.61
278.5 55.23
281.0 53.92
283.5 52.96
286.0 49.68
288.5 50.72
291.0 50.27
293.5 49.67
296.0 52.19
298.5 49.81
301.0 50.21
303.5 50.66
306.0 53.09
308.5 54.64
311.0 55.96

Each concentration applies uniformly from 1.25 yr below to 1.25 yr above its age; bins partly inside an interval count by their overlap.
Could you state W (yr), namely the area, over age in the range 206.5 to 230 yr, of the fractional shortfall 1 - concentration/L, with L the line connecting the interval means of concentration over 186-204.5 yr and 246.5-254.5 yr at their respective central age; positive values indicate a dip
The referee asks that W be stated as 1.4 yr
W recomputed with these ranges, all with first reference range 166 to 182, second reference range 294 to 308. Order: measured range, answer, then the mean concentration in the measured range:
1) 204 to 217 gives 1.1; 55.8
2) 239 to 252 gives 0.3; 55.9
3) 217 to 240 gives 1.0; 56.4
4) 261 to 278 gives -0.2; 55.3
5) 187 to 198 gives -0.1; 63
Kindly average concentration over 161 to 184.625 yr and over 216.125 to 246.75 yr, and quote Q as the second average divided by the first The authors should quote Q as 0.86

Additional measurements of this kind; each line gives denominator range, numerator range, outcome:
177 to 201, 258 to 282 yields 0.88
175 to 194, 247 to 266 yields 0.88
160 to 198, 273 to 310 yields 0.81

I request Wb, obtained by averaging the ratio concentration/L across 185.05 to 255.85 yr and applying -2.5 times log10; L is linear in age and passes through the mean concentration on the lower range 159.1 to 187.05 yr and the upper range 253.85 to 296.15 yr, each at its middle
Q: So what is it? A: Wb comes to 0.04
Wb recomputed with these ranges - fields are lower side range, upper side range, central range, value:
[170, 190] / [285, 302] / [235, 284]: -0.02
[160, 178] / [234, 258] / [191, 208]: 0.03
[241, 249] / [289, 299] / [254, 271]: -0.03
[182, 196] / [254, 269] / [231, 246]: 0.03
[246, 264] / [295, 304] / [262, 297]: -0.01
